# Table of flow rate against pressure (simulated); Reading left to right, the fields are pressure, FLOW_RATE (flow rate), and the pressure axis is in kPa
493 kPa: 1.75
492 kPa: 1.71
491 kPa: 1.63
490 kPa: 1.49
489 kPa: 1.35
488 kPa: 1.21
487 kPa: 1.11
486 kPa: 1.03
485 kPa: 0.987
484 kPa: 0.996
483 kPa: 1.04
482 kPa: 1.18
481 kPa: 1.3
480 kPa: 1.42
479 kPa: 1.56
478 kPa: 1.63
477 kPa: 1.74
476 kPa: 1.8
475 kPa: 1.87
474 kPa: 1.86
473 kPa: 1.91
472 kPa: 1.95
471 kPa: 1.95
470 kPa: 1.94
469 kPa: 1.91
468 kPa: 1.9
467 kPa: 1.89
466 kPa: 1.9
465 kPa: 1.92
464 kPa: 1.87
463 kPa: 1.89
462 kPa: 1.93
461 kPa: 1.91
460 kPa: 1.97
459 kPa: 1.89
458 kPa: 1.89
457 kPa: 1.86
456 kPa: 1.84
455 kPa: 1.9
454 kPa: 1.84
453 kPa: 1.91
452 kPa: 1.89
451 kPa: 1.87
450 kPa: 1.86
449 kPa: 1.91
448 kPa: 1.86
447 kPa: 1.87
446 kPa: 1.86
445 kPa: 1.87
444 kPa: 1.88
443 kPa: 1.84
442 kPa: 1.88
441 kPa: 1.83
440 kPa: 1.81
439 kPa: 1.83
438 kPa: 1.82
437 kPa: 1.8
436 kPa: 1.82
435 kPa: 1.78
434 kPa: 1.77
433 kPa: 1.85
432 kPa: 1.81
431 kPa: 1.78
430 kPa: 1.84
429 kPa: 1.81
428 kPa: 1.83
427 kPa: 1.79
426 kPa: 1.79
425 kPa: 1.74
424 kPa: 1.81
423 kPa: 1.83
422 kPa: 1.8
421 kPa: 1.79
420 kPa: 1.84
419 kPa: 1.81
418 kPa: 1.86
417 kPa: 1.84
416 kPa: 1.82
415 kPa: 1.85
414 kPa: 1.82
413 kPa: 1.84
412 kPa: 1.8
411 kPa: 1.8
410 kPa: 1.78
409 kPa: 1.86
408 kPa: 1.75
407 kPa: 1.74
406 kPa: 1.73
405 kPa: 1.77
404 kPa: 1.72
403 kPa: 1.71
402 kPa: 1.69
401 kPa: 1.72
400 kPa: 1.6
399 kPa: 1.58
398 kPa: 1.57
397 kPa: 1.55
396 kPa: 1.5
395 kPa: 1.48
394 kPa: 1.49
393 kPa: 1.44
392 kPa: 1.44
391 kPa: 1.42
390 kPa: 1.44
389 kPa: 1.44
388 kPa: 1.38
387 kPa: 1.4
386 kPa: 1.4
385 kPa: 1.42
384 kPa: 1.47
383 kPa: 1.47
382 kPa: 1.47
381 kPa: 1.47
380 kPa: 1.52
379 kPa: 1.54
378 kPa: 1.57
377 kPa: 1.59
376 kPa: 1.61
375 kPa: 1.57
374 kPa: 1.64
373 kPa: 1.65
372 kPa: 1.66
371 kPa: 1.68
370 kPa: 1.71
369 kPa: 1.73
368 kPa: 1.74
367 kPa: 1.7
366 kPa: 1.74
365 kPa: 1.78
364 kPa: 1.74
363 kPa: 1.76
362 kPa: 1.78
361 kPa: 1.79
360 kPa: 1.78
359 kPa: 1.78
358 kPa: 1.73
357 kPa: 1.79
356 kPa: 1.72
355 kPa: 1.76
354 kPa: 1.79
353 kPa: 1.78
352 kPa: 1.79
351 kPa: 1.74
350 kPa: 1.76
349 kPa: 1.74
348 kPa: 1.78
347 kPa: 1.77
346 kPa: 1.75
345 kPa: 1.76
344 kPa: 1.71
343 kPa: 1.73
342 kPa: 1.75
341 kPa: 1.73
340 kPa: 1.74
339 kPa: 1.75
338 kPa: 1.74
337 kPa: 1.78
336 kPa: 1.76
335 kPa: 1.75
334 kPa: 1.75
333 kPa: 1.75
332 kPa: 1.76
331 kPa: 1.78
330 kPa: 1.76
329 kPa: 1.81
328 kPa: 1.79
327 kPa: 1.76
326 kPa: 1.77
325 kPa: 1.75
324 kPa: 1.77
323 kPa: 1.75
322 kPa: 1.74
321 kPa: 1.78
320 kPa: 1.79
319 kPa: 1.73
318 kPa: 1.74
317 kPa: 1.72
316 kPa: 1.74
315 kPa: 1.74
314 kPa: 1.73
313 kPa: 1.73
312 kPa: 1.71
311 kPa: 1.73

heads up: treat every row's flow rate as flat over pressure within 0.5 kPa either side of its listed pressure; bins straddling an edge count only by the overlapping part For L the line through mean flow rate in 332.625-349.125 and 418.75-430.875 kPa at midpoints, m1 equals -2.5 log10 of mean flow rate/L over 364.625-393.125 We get 0.14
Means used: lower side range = 1.75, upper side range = 1.81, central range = 1.56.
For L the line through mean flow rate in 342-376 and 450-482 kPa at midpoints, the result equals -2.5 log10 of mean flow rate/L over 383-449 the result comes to 0.04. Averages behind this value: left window 1.74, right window 1.83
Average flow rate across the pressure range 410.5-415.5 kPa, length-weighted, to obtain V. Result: 1.82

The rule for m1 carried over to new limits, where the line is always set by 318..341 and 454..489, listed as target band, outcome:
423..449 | -0.08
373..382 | 0.11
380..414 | 0.09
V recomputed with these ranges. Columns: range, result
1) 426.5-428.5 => 1.81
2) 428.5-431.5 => 1.81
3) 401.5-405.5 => 1.72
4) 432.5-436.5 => 1.81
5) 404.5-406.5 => 1.75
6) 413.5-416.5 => 1.83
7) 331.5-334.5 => 1.75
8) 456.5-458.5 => 1.88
